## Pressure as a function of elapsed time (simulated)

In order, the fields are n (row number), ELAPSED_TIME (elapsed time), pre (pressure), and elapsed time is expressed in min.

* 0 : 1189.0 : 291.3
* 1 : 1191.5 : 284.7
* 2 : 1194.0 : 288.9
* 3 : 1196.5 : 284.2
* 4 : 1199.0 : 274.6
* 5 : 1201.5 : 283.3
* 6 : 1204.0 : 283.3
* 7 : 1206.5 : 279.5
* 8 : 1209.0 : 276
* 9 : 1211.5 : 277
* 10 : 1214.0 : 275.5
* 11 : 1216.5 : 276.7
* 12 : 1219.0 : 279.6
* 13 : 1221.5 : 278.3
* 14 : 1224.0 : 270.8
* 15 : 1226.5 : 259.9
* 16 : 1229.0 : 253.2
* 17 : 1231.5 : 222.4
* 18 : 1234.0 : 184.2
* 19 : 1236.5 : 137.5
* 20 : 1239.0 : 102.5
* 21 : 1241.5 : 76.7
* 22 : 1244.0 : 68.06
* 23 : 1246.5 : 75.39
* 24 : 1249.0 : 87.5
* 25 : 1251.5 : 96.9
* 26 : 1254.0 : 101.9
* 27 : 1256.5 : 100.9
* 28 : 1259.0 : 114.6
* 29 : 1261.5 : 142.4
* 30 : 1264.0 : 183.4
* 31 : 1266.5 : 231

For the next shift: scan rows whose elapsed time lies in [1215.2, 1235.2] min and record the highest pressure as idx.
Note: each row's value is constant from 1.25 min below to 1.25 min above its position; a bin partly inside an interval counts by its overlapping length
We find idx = 279.6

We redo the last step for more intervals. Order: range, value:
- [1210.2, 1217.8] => 277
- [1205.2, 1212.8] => 279.5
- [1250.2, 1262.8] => 142.4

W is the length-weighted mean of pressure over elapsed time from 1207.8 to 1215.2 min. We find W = 276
